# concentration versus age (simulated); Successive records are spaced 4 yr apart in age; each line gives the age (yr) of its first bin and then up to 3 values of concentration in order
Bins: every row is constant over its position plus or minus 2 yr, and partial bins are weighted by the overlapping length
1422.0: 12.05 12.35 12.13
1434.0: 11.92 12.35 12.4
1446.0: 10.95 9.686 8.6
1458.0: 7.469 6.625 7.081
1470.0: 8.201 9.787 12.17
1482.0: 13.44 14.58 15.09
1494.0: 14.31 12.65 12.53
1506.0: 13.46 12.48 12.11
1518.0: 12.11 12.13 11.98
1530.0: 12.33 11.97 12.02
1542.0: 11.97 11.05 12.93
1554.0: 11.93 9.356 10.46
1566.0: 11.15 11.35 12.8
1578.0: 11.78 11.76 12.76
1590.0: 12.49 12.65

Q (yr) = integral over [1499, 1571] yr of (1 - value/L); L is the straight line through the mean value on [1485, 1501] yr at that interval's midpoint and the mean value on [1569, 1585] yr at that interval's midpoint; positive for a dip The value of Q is 6.4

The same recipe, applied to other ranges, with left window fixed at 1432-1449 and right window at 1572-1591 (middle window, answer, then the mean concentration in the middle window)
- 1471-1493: -1.7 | 12.9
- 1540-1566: 2.0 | 11.3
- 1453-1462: 3.2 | 7.66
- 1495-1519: -1.2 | 12.6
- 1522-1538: 0.0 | 12.1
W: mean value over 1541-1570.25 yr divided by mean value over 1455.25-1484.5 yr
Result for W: 1.21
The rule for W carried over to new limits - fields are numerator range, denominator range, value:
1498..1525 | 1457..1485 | 1.31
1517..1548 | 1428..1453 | 1.04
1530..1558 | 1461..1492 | 1.07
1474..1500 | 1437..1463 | 1.38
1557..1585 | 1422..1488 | 1.07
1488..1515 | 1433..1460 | 1.27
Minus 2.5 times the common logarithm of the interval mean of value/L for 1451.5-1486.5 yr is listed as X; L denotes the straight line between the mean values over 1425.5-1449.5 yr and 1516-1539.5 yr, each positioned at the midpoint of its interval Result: 0.24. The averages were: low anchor 11.9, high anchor 12.1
